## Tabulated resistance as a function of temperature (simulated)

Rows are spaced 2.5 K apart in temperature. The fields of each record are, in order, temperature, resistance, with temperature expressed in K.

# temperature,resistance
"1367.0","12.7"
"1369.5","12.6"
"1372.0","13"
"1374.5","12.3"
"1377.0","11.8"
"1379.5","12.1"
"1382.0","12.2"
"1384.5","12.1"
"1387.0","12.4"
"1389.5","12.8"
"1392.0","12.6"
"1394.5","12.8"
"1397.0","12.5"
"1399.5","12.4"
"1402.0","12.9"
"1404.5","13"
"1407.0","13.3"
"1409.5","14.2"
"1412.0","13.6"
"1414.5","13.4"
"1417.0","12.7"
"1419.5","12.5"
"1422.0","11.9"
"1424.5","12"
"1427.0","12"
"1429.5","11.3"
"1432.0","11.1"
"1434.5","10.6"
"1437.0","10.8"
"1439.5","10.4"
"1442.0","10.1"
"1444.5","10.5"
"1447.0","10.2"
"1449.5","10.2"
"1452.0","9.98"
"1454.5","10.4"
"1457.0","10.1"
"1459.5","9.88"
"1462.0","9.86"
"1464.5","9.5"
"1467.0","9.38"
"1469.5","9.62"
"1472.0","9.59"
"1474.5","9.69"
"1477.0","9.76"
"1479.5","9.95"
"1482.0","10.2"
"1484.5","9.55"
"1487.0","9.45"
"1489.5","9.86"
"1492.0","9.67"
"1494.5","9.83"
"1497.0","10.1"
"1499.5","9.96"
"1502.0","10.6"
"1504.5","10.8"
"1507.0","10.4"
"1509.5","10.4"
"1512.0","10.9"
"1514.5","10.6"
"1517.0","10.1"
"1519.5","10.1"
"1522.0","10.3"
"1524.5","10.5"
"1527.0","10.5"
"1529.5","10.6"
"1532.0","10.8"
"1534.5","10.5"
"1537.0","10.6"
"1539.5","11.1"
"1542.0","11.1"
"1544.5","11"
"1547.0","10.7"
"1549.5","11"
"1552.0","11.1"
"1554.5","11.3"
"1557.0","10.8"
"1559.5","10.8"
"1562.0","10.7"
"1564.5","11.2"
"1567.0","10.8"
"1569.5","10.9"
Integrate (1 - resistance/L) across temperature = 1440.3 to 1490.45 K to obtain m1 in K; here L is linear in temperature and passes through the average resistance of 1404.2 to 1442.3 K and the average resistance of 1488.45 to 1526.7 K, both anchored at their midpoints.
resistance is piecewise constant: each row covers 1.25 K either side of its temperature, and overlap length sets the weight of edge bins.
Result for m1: 5.8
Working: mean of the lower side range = 12.1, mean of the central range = 9.89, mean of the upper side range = 10.3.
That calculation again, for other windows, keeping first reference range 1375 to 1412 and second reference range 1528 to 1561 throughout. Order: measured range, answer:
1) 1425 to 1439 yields 1.21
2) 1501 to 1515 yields 0.85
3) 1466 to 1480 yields 2.47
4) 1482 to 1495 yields 2.06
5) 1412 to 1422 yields -0.36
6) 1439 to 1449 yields 1.48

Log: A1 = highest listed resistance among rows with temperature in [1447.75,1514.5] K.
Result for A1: 10.9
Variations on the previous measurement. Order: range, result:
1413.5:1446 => 13.4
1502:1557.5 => 11.3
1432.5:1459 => 10.8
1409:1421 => 14.2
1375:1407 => 13.3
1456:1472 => 10.1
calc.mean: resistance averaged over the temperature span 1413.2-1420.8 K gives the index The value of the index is 12.9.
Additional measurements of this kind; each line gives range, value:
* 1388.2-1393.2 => 12.7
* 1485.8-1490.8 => 9.66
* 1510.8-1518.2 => 10.5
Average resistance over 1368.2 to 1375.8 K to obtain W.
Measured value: 12.6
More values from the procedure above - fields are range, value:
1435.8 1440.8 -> 10.6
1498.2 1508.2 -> 10.4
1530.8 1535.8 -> 10.6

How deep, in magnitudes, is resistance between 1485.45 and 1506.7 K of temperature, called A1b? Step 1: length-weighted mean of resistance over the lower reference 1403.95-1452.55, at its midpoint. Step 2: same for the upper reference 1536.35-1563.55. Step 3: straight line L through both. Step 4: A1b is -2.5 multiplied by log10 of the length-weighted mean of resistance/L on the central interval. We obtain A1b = 0.125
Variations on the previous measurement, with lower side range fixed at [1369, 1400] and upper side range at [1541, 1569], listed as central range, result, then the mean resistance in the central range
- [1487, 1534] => 0.10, 10.3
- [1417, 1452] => 0.09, 11.1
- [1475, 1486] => 0.18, 9.84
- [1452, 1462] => 0.17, 10.1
